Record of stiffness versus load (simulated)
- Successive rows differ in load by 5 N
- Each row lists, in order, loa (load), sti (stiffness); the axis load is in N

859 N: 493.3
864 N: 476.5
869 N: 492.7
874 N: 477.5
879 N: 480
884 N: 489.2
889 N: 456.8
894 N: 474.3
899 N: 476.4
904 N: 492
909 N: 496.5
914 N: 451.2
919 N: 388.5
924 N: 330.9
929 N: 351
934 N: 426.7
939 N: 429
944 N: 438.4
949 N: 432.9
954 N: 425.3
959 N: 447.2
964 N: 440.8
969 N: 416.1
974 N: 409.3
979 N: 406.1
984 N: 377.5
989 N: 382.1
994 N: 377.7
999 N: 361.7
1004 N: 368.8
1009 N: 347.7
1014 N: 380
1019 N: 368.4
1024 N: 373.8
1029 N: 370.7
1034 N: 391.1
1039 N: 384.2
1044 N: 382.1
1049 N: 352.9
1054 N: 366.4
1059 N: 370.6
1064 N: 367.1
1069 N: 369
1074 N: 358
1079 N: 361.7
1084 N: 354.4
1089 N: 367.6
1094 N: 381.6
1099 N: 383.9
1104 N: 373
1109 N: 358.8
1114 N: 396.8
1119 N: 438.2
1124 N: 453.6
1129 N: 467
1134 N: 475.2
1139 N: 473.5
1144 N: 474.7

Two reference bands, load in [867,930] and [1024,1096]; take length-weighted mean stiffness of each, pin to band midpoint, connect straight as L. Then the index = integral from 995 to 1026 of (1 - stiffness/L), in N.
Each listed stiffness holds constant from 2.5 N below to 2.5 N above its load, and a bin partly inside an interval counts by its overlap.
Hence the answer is 2.2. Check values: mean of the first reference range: 453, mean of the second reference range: 370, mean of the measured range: 367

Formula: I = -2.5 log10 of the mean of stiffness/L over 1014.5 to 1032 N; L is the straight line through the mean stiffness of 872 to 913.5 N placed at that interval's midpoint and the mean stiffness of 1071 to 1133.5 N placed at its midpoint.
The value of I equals 0.15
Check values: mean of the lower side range 479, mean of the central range 373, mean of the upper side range 394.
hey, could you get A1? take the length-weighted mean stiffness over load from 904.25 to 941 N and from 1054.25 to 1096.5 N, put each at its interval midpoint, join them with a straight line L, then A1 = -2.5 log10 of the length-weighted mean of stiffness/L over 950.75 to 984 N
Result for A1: -0.05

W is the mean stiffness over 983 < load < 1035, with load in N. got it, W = 372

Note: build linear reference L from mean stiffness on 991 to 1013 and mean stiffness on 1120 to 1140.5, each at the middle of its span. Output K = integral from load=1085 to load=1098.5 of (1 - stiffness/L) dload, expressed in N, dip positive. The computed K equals 1.9 N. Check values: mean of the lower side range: 365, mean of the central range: 374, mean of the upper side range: 465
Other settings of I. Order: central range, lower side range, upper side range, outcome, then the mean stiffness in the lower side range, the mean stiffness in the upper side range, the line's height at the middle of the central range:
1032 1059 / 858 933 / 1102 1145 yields 0.18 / 454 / 434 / 441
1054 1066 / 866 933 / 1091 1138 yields 0.15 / 450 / 416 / 424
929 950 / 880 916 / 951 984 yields 0.05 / 477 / 421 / 443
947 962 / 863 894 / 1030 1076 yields -0.01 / 479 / 371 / 432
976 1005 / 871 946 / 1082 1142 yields 0.14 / 444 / 411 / 431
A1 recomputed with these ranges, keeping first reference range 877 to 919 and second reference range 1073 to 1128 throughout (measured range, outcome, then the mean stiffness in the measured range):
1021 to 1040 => 0.10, 379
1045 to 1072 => 0.11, 366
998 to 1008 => 0.18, 363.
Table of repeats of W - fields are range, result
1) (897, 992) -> 421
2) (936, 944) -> 432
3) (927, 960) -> 421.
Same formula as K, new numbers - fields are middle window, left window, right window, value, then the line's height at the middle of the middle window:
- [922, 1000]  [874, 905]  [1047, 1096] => 5.1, 433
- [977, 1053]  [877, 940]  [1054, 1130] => 6.3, 409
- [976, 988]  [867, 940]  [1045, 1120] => 0.7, 415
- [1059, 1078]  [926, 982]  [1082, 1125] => 1.4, 395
